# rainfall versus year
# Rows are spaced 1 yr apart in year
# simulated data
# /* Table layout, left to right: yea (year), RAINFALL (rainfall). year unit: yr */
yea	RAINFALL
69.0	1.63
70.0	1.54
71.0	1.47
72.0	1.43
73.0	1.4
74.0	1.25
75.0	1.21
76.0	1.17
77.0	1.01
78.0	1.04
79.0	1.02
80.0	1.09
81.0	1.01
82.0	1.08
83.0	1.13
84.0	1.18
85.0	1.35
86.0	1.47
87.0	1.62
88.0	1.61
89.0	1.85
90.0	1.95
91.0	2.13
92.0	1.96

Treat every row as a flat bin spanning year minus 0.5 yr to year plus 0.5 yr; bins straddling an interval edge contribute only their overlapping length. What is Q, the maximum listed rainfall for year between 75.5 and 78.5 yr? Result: 1.17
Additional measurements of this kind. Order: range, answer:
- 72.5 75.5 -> 1.4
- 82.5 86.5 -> 1.47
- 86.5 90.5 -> 1.95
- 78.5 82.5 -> 1.09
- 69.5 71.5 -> 1.54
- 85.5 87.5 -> 1.62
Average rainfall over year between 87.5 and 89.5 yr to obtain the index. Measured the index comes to 1.73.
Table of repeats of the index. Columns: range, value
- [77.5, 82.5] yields 1.05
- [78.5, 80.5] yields 1.06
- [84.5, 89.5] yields 1.58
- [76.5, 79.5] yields 1.02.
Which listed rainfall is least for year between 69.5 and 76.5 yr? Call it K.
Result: 1.17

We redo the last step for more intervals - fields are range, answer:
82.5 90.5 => 1.13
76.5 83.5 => 1.01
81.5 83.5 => 1.08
